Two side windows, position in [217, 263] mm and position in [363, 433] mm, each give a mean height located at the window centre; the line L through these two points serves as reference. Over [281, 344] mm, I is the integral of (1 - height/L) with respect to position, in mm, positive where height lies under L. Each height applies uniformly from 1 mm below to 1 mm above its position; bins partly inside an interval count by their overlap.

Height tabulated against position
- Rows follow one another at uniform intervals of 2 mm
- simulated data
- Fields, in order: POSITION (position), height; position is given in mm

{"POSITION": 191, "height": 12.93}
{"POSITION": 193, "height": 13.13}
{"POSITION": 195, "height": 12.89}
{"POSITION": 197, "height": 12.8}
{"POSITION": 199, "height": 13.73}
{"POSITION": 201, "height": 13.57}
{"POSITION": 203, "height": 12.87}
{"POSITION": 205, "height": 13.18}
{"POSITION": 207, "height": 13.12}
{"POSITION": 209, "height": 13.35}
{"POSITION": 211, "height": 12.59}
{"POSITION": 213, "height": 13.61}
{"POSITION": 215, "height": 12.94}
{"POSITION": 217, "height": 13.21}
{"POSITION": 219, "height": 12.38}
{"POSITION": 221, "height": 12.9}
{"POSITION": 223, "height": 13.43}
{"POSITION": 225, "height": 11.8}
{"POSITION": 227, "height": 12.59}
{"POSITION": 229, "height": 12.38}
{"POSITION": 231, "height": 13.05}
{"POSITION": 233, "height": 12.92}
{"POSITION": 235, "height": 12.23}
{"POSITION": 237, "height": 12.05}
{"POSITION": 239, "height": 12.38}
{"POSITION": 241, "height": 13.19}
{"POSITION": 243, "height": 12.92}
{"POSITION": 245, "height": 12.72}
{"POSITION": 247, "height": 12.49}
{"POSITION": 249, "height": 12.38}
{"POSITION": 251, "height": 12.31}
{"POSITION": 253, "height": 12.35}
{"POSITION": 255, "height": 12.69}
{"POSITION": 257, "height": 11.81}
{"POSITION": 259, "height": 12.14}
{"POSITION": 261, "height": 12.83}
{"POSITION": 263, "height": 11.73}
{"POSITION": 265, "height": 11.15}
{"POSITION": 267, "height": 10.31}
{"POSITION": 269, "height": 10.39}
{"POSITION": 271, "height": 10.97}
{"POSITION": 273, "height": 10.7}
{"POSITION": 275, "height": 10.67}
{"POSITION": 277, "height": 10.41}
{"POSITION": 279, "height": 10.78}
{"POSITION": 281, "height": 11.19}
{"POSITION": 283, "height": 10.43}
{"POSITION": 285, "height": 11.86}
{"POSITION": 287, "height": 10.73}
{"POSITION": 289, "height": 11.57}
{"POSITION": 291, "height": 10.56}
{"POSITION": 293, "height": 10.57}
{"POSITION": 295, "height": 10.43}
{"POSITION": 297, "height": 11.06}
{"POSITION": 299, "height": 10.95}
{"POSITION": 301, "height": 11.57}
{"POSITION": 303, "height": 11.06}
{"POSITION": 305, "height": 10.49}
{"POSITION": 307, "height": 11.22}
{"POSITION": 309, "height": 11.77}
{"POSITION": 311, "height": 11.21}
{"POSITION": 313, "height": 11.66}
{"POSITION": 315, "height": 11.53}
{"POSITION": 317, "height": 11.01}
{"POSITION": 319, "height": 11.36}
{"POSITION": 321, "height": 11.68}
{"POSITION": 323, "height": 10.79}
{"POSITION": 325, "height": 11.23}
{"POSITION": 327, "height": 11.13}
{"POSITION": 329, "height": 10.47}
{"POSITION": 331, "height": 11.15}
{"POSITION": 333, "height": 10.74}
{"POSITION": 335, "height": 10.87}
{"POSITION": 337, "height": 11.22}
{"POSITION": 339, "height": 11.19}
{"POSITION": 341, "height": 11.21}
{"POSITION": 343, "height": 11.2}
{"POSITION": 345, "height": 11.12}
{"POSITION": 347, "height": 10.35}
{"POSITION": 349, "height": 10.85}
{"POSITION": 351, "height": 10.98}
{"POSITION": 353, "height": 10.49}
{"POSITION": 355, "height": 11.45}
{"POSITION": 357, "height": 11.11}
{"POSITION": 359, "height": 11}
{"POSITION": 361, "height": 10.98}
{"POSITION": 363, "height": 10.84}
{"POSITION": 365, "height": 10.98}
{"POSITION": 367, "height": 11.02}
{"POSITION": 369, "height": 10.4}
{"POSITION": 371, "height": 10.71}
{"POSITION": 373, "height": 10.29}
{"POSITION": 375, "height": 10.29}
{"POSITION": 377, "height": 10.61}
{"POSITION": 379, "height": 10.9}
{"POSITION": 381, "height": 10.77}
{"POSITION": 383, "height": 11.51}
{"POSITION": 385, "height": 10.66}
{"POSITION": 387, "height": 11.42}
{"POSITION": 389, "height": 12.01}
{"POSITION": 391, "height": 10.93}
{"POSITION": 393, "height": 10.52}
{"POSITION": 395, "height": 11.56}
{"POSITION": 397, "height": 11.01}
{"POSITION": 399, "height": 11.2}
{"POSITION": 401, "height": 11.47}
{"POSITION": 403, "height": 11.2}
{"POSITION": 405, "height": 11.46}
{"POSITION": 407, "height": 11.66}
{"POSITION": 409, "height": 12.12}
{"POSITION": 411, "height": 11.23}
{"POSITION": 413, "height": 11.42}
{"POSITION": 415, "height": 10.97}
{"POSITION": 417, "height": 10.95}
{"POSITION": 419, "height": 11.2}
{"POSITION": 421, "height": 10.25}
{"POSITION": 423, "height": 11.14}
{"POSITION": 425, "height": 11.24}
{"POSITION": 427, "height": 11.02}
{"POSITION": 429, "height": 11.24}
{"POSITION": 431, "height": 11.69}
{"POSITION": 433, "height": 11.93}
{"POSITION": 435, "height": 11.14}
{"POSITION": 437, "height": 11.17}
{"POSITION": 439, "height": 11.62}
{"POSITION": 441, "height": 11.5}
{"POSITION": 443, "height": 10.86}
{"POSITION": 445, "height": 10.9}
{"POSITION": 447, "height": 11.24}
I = 4.14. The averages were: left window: 12.5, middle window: 11.1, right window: 11.1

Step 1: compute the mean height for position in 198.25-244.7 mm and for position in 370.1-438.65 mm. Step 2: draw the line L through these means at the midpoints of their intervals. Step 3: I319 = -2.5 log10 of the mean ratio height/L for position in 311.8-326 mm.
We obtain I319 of 0.06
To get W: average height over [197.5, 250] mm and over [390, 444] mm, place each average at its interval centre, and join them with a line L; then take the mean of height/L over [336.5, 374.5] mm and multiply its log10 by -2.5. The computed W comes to 0.082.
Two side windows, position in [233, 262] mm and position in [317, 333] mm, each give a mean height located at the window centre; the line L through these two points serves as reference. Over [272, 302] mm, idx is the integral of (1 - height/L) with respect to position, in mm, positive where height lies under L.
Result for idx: 2.2 mm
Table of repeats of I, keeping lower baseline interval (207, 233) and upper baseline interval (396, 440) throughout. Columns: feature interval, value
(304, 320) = 1.12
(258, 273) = 1.43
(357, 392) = 2.18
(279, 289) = 1.03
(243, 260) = 0.30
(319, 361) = 3.14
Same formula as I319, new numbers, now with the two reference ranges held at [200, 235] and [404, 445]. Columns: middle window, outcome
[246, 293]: 0.10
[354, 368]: 0.07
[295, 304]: 0.11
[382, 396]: 0.03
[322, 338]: 0.10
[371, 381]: 0.11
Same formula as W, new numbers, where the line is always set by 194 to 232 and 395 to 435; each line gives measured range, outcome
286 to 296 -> 0.15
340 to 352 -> 0.09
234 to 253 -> 0.02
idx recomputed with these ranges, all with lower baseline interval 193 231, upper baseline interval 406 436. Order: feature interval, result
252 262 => 0.19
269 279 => 1.44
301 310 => 0.76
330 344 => 1.03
